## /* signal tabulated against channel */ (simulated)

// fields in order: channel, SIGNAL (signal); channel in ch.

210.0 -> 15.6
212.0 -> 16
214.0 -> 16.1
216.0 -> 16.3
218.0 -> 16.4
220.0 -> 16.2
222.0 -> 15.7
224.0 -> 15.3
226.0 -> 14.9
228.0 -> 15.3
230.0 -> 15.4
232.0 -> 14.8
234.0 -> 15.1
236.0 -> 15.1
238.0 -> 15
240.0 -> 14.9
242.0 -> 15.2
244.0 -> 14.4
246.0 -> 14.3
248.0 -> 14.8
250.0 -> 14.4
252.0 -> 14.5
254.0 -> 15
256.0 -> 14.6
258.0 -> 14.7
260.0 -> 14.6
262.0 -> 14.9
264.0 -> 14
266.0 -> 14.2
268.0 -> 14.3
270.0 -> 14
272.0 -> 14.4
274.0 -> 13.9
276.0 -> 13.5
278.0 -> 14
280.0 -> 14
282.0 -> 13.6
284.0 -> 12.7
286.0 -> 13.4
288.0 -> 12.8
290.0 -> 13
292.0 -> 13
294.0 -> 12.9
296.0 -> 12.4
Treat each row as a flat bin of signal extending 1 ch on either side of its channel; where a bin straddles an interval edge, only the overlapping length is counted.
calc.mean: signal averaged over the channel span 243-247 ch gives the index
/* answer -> 14.4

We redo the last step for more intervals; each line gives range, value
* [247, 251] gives 14.6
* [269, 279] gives 14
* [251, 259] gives 14.7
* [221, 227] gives 15.3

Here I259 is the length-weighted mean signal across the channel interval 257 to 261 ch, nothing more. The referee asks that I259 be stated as 14.6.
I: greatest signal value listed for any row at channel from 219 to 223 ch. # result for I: 16.2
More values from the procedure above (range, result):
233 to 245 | 15.2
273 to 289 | 14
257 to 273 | 14.9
